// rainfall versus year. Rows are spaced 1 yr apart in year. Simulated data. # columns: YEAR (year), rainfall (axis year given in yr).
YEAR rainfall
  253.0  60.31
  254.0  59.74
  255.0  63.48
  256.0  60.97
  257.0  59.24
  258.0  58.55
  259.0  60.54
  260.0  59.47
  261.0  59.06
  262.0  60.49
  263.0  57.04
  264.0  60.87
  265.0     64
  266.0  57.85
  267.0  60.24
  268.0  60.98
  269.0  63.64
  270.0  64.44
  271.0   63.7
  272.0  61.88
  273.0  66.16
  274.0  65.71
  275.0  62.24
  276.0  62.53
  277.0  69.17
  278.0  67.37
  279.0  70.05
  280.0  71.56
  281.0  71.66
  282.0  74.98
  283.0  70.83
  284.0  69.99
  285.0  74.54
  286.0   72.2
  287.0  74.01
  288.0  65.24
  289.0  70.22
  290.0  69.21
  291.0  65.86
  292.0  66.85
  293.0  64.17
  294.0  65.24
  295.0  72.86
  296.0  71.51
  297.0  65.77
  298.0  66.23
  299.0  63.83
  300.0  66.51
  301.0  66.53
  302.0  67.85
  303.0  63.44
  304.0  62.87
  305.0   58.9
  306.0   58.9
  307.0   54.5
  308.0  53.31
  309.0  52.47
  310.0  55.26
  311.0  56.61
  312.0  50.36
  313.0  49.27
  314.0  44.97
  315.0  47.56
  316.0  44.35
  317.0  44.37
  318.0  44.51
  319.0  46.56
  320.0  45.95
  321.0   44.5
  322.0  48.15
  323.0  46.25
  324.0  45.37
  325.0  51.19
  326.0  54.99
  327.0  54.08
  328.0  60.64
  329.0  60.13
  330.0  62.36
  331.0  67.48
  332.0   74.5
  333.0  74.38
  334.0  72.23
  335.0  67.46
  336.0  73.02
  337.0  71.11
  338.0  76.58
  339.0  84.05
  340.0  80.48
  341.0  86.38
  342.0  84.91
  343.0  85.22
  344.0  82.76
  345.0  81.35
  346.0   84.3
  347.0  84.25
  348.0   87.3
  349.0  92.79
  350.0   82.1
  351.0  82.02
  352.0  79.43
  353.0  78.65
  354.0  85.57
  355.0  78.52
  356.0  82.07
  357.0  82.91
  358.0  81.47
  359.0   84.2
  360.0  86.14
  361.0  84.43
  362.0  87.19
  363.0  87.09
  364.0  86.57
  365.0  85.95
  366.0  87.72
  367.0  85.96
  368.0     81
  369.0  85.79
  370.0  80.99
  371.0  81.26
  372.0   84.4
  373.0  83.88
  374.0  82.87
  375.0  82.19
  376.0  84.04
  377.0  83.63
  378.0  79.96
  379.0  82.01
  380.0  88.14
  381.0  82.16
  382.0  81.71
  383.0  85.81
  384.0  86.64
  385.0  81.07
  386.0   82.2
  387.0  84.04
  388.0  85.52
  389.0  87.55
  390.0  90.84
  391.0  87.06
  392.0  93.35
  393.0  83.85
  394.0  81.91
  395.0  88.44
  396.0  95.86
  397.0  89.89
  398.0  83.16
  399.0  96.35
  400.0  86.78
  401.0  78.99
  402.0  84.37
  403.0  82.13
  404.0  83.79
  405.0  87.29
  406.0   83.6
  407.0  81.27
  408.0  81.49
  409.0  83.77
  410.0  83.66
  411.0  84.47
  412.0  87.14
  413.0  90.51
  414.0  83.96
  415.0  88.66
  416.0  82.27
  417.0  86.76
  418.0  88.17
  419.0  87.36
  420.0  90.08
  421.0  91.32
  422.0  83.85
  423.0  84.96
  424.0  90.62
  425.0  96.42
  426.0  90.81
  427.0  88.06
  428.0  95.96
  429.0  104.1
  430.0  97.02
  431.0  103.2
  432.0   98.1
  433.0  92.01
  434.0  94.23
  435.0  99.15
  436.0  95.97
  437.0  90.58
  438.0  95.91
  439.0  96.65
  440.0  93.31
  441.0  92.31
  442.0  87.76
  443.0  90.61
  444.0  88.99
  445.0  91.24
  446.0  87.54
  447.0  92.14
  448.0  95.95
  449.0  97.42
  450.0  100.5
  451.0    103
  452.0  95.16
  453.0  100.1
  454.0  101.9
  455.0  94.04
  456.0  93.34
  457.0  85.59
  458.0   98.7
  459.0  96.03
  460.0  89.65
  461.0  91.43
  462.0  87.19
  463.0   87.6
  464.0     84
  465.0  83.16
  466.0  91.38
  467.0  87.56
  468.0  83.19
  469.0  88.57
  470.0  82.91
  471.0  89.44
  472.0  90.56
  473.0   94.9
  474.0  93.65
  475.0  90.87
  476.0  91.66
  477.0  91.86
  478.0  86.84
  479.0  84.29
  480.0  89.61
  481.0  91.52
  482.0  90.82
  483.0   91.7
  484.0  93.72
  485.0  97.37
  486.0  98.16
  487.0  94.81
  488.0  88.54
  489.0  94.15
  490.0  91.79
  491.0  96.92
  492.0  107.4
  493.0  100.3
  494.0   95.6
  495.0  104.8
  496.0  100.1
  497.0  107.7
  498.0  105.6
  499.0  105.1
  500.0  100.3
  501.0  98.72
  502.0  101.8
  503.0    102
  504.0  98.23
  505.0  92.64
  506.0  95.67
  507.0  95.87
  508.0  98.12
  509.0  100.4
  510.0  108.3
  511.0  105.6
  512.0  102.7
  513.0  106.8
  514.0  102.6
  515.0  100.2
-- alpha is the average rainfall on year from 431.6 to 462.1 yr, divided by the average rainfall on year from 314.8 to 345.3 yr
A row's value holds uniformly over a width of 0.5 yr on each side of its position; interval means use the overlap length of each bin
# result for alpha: 1.49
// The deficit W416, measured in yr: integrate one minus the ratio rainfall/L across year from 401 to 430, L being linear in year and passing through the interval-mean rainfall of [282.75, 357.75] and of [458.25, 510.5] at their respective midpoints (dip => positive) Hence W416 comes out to -1.6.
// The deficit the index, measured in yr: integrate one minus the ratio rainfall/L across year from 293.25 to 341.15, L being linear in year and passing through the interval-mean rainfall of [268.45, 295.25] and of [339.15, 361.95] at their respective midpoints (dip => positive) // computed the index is 9.97 yr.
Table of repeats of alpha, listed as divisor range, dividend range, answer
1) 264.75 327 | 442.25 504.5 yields 1.55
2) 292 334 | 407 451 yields 1.59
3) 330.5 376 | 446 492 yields 1.13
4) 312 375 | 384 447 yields 1.23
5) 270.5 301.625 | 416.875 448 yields 1.36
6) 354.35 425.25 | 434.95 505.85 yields 1.10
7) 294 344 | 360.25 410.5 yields 1.38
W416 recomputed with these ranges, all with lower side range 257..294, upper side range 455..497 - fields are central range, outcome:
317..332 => 4.01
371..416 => -2.22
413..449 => -2.40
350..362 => -1.00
